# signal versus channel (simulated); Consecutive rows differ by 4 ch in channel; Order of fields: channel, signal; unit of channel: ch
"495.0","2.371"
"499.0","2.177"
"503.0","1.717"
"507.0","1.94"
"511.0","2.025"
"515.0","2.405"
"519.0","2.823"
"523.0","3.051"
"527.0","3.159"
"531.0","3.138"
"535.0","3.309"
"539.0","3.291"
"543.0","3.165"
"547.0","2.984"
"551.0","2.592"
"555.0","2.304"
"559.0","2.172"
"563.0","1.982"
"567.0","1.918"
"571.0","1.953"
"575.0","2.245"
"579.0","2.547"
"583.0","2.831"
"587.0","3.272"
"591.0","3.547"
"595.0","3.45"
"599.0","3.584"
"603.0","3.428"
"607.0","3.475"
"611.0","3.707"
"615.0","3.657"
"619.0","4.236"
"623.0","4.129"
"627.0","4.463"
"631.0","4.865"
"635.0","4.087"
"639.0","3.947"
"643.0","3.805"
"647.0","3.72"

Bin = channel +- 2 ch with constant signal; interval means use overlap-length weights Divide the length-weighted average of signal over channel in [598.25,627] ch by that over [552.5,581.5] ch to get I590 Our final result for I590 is 1.74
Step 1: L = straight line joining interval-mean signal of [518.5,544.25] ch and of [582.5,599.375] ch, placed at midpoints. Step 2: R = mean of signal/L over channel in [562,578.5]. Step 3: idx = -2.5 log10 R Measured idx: 0.50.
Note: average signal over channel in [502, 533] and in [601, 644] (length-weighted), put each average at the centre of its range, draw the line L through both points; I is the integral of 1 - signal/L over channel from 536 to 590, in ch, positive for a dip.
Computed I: 9.63 ch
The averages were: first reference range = 2.56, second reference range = 3.99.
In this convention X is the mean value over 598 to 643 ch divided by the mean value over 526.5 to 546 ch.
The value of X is 1.24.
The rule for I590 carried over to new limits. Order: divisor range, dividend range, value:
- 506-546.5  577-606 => 1.14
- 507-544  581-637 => 1.31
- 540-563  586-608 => 1.33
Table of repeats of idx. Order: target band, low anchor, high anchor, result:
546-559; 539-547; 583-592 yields 0.25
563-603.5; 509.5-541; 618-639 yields 0.31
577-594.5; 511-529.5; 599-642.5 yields 0.16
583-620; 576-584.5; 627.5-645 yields -0.10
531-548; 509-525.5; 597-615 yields -0.13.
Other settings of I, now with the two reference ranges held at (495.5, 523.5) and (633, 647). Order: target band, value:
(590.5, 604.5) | -0.5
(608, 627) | -1.7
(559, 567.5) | 2.7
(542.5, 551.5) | -0.6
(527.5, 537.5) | -2.6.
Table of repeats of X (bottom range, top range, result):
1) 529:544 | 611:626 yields 1.24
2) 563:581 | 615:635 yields 2.01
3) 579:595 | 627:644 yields 1.34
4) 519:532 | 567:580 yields 0.71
